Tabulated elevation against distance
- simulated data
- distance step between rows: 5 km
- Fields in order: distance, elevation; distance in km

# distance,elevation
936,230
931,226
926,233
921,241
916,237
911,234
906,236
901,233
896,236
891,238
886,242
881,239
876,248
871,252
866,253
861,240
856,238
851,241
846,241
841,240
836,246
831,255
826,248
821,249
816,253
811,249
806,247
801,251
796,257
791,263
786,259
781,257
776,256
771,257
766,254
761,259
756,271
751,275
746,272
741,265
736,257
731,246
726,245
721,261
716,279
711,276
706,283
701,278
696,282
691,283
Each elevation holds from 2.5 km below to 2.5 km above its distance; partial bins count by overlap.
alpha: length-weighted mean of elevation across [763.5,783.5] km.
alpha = 256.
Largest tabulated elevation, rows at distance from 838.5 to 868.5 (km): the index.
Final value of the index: 253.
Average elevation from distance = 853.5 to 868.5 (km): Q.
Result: 244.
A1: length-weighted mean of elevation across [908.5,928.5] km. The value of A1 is 236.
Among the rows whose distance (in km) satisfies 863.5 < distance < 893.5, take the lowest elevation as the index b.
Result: 238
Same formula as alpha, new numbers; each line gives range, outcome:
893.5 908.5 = 235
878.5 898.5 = 239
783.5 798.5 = 260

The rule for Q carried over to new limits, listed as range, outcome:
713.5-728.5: 262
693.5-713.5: 280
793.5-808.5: 252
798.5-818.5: 250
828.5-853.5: 245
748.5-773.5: 263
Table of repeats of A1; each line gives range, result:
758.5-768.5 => 256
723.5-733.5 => 246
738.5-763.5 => 268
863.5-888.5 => 247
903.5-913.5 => 235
